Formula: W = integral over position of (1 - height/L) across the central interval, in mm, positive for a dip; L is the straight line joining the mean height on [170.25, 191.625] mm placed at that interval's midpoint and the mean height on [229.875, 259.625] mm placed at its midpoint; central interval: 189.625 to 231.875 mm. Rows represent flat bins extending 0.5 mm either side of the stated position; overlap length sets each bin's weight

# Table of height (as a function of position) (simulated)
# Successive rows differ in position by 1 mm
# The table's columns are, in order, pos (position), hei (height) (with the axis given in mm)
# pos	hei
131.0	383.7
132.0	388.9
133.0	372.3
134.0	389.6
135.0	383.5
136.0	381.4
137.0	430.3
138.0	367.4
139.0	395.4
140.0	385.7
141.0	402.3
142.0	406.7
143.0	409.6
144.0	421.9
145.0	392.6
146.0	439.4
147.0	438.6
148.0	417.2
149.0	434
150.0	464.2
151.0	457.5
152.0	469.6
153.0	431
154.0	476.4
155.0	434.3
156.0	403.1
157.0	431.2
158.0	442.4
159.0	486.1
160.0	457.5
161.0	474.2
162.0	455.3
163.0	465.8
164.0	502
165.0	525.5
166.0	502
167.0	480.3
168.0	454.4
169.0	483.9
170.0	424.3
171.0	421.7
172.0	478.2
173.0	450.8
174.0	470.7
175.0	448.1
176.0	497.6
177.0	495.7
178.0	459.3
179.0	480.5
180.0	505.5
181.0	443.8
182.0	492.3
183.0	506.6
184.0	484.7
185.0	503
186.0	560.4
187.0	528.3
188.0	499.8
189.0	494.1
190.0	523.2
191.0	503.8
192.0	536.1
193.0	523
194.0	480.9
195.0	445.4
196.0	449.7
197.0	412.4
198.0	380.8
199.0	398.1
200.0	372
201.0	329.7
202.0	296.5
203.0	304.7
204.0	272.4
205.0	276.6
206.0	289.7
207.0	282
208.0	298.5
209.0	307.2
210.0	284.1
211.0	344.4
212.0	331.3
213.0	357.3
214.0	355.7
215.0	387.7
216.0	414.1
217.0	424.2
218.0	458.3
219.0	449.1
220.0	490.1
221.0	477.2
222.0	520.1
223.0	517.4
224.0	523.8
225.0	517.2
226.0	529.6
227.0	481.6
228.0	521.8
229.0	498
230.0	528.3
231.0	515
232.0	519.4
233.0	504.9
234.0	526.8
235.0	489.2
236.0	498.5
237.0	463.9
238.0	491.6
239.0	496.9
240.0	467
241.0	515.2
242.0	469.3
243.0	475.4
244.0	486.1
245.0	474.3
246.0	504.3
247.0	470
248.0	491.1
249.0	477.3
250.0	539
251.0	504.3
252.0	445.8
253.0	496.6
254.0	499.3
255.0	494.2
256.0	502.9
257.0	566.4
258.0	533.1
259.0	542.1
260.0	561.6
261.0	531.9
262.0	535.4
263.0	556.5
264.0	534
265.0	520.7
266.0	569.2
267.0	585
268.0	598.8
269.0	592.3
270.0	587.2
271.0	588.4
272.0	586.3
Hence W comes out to 6.29 mm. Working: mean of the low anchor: 488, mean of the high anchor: 500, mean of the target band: 420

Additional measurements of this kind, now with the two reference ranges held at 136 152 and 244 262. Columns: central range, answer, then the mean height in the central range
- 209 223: 2.06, 408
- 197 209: 3.72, 322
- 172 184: -0.85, 478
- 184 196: -1.30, 505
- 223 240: -0.54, 506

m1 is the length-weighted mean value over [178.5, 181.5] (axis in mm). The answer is 477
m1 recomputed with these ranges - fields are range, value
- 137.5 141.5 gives 388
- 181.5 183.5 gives 499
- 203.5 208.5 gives 284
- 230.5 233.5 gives 513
